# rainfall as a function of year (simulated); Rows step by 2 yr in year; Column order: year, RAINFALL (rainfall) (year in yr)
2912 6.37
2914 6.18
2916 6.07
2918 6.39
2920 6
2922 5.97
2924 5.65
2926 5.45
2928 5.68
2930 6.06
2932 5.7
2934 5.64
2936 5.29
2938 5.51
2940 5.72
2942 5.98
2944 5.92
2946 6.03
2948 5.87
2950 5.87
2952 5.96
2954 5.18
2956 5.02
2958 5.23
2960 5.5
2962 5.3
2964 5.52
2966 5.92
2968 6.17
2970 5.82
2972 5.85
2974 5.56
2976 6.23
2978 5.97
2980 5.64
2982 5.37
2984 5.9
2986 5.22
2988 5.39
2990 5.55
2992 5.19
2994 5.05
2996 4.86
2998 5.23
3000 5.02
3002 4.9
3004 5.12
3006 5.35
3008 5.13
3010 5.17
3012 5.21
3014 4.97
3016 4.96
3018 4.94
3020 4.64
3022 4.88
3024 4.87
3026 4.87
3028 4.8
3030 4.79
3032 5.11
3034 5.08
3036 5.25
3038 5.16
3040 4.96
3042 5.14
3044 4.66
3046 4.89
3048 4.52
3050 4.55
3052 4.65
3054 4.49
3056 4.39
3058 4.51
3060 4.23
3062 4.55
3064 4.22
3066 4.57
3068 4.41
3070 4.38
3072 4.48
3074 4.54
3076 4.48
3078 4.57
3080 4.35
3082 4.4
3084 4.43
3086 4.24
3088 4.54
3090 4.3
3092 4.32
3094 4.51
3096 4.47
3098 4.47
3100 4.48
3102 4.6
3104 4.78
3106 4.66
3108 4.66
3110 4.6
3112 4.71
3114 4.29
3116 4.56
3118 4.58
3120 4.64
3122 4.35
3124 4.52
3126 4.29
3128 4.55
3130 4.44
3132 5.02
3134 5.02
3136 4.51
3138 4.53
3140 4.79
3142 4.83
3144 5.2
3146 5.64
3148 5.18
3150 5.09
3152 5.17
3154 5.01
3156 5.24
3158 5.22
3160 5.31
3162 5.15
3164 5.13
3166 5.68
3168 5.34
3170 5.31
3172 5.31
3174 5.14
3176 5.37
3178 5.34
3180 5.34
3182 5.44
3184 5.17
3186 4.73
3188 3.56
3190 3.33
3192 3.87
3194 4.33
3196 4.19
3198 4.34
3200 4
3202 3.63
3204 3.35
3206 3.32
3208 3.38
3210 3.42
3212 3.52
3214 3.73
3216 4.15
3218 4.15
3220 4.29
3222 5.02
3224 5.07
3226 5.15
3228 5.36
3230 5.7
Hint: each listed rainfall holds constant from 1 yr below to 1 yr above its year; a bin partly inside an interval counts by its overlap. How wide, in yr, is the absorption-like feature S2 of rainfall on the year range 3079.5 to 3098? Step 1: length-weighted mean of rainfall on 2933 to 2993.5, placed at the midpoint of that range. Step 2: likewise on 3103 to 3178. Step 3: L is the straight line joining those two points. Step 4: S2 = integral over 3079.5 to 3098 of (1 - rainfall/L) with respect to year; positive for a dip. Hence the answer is 2.6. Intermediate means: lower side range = 5.64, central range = 4.4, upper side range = 4.92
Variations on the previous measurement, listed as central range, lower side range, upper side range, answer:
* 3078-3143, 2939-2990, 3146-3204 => 7.03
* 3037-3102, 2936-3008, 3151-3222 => 7.13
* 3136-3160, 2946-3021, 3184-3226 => -3.77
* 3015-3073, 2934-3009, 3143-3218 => 5.50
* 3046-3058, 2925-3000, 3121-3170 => 1.68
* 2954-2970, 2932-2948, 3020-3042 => 0.08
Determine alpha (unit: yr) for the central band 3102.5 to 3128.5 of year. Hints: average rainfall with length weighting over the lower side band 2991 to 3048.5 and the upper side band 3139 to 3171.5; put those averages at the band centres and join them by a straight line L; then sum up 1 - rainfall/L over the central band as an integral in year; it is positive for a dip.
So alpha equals 3.0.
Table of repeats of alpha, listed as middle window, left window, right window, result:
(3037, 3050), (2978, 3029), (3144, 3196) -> 0.6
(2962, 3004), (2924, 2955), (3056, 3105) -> -1.3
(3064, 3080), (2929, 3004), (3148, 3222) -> 2.0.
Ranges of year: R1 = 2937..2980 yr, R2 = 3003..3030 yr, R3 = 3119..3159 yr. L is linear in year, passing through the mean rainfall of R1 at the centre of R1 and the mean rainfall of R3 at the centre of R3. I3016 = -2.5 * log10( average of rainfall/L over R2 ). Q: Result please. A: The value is 0.10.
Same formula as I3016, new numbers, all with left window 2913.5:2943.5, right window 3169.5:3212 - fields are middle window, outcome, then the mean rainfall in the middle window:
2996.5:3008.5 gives 0.06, 5.11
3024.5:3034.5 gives 0.07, 4.92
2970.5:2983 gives -0.04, 5.77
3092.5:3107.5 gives 0.07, 4.56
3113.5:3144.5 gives 0.01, 4.63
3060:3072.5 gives 0.14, 4.42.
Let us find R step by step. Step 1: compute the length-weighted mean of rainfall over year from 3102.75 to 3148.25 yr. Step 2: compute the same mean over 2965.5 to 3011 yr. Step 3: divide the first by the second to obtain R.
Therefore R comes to 0.9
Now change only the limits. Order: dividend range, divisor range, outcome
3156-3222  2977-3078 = 0.92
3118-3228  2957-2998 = 0.84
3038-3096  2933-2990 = 0.80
